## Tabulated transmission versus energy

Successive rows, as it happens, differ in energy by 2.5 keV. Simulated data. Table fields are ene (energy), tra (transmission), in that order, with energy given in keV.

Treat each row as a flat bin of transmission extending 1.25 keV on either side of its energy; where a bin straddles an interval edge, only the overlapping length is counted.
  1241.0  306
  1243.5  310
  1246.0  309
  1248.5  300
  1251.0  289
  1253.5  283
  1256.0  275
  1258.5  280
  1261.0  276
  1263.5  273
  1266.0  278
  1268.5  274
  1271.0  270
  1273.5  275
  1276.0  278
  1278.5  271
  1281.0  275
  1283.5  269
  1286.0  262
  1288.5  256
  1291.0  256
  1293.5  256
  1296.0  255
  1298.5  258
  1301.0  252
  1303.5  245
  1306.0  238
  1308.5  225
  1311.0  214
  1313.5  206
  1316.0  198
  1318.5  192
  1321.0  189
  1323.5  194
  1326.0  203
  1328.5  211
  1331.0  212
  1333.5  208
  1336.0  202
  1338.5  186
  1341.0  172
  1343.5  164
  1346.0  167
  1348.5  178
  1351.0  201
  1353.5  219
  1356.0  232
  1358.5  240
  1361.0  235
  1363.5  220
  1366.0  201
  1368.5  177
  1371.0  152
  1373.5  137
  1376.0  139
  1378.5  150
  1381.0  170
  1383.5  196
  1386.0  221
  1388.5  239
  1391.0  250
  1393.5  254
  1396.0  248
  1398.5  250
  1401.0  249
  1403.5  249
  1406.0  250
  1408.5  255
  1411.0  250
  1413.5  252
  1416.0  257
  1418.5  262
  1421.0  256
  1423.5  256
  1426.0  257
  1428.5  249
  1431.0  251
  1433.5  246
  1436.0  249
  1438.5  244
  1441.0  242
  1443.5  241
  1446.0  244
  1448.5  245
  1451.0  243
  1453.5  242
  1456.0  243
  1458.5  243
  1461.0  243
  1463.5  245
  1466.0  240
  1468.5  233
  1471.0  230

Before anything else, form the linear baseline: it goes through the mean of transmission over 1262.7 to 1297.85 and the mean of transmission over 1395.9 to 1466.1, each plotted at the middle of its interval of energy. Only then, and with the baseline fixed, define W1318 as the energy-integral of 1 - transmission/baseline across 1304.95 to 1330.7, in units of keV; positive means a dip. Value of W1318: 5.5 keV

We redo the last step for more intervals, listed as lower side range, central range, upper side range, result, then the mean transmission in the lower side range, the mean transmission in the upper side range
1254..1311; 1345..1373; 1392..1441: 6.1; 263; 252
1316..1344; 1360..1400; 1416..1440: 3.9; 195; 252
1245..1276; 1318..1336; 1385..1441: 4.4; 281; 250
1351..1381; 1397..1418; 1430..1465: -3.3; 191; 244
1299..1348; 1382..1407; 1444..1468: -1.6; 205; 243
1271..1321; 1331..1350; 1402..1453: 4.8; 246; 250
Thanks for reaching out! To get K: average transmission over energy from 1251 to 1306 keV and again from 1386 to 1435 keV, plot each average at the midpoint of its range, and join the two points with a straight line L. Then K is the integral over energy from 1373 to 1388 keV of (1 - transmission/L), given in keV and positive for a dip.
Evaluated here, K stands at 4.75 keV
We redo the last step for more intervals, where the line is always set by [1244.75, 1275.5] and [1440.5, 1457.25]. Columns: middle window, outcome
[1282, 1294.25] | 0.7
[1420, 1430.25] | -0.3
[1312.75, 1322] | 2.5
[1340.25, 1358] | 4.7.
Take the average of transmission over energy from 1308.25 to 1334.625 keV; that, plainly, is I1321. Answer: 204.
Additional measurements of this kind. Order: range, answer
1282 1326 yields 233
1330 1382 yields 189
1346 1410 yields 212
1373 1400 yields 207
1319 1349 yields 191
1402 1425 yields 254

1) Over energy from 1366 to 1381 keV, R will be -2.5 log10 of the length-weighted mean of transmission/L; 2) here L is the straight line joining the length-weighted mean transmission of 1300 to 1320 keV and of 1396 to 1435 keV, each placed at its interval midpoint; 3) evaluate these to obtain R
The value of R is 0.46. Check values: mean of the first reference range 220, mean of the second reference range 252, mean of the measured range 157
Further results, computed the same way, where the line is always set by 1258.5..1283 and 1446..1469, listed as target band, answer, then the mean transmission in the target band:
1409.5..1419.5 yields -0.02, 255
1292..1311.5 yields 0.11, 244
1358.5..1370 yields 0.22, 210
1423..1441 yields -0.01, 249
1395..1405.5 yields 0.01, 249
